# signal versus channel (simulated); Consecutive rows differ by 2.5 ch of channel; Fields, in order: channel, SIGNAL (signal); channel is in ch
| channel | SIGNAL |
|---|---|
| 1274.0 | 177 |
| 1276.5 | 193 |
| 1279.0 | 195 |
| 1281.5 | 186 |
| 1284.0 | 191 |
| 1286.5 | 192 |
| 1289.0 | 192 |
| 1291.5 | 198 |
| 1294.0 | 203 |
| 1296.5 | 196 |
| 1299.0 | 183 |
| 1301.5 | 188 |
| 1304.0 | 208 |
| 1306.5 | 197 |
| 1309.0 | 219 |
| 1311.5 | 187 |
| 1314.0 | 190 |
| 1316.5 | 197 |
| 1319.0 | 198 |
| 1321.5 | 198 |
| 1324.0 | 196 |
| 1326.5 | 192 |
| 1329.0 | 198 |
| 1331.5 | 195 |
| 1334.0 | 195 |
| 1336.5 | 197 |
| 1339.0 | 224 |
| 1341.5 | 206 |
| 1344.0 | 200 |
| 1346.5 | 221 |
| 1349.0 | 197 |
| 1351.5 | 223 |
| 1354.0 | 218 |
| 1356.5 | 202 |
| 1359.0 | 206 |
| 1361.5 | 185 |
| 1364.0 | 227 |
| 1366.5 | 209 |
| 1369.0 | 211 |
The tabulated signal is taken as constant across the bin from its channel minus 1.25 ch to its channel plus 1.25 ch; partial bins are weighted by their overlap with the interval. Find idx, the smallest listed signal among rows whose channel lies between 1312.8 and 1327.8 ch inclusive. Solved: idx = 190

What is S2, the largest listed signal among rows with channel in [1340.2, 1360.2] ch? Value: 223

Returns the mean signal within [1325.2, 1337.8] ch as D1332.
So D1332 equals 196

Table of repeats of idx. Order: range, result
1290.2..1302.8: 183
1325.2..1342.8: 192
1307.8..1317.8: 187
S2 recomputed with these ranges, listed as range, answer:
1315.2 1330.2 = 198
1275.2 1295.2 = 203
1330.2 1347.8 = 224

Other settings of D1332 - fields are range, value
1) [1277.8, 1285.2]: 191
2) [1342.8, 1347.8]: 210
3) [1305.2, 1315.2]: 198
